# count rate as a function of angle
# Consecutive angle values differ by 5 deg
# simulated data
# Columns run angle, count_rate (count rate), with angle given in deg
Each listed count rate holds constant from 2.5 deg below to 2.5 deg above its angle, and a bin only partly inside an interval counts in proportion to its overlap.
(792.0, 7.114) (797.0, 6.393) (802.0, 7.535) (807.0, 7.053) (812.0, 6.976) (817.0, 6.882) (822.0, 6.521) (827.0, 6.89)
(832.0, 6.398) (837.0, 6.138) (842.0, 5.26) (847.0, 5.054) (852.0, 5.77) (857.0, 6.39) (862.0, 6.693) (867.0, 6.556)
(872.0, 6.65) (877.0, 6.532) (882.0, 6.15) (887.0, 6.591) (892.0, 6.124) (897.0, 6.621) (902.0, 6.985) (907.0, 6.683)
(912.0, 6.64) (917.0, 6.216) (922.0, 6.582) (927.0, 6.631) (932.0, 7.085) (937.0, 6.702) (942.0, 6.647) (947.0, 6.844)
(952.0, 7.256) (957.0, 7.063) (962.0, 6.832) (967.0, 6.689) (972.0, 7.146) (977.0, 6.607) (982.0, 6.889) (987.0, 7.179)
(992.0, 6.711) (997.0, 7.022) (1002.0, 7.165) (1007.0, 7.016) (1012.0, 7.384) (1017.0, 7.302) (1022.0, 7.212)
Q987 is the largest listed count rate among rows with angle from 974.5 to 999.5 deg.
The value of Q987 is 7.179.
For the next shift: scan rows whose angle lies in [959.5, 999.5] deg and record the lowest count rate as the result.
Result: 6.607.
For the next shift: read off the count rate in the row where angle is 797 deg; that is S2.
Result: 6.393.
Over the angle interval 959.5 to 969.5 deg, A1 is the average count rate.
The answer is 6.76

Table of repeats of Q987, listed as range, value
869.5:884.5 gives 6.65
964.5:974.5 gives 7.146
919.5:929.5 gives 6.631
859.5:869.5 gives 6.693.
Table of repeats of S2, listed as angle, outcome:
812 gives 6.976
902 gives 6.985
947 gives 6.844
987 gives 7.179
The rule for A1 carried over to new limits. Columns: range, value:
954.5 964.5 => 6.95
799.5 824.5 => 6.99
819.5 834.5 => 6.6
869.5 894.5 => 6.41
